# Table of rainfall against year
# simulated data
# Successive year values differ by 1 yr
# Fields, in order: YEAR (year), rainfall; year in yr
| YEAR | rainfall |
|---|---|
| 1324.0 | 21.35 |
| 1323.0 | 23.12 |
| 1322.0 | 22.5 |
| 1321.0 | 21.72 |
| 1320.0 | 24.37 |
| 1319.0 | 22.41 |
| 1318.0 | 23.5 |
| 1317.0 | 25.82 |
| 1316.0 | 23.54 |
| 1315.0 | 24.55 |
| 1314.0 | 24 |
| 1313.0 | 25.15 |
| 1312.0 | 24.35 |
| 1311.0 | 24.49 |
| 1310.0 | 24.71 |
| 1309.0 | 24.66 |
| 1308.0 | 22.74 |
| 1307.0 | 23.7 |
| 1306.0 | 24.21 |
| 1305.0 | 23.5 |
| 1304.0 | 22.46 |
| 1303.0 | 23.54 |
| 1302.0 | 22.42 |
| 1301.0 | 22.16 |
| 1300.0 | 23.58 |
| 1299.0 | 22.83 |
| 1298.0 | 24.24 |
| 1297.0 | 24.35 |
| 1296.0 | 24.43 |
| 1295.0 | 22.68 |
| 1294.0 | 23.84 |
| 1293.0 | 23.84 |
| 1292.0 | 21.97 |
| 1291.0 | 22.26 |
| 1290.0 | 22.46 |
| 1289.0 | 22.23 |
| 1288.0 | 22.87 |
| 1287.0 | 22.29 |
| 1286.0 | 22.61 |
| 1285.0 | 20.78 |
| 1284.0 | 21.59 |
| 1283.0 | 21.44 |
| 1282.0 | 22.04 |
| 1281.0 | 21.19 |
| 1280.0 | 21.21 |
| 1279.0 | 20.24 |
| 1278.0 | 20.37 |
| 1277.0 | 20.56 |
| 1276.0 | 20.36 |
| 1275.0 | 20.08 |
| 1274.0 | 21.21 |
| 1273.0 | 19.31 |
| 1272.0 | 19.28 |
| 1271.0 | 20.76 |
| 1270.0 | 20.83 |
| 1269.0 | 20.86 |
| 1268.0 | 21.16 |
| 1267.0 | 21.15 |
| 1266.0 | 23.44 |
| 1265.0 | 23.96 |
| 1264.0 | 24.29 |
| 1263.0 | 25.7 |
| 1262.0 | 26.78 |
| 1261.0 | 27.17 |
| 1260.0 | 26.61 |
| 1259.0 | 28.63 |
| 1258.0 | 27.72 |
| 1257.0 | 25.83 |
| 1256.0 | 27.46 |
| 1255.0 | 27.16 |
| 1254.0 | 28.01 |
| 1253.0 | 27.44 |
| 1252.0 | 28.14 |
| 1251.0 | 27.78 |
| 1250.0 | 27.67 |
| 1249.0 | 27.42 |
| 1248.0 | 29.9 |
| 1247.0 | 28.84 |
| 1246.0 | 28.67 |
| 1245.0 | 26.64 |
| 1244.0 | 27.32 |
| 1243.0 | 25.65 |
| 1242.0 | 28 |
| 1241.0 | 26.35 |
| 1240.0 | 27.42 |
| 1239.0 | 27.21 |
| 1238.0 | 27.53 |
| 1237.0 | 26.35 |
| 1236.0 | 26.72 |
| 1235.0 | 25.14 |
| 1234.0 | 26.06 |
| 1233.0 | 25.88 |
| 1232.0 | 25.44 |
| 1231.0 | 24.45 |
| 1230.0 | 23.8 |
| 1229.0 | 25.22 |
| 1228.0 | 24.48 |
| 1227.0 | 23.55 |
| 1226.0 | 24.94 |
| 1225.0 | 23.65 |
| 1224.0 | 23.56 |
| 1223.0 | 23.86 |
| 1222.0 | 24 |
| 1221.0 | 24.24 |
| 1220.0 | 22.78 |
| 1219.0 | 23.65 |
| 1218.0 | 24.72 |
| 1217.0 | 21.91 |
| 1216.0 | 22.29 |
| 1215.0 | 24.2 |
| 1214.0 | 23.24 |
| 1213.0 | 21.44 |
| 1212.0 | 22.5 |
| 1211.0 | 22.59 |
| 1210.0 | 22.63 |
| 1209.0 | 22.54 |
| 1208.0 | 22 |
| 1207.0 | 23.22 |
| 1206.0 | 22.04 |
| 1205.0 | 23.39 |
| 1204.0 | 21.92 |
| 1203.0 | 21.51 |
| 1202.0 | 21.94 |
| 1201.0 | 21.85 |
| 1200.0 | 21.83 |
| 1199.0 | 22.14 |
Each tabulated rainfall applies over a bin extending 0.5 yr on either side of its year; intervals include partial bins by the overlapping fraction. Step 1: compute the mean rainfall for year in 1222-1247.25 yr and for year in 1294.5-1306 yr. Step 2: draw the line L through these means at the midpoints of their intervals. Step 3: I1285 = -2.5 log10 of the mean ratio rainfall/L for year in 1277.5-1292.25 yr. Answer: 0.11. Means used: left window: 25.8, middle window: 21.7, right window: 23.3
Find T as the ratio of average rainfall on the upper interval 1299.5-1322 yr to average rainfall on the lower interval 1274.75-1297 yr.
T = 1.1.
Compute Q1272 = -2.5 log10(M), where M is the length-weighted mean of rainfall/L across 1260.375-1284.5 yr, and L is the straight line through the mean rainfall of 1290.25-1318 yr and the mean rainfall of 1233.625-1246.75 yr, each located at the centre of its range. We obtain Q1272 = 0.157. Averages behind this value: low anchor 26.9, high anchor 23.7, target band 21.9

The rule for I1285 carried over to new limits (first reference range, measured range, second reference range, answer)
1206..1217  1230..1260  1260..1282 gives -0.21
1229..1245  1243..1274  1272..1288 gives -0.08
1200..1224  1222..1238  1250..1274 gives -0.06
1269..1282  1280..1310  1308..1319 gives -0.02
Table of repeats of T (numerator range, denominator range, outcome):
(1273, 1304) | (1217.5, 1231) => 0.92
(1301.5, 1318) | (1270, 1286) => 1.15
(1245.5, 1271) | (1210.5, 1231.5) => 1.10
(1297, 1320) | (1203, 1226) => 1.03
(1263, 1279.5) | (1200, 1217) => 0.95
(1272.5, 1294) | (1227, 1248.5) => 0.81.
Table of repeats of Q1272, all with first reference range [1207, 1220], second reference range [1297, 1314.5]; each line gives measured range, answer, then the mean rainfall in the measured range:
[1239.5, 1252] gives -0.19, 27.7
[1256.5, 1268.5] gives -0.09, 25.2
